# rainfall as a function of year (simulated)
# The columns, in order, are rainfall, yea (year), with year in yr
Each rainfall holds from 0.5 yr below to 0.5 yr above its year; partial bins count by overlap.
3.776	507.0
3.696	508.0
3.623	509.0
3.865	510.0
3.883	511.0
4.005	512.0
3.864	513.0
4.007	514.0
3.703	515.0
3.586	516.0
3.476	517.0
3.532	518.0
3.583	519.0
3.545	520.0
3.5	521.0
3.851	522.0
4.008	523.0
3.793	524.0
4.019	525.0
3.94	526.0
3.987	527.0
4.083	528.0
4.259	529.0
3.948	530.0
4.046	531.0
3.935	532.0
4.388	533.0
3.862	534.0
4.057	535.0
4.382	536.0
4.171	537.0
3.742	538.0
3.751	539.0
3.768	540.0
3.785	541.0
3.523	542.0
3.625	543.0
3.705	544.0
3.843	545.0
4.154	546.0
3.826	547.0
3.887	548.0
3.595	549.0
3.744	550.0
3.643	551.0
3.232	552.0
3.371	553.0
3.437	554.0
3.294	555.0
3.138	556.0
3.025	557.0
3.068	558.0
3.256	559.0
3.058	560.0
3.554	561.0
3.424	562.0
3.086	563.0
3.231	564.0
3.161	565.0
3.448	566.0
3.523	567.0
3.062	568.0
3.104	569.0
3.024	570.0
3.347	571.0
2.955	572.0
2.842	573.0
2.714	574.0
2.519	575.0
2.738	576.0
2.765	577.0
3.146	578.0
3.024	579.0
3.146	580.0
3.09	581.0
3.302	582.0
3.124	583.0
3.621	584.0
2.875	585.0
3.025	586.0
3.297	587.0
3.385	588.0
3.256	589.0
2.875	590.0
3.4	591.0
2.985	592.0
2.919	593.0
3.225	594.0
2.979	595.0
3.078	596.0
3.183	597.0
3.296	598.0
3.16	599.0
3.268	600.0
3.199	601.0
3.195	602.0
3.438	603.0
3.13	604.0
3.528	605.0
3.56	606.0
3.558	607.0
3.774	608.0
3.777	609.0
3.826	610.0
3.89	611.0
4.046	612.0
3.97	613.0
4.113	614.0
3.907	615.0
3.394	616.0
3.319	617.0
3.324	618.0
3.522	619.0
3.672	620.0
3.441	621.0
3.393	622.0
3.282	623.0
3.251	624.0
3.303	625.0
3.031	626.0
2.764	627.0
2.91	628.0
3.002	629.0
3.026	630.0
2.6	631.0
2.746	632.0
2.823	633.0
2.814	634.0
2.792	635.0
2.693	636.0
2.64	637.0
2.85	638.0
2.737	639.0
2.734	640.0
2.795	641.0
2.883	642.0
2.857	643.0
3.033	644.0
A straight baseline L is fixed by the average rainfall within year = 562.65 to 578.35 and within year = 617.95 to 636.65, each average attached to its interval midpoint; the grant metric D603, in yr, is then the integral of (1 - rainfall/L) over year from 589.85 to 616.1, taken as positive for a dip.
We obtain -3.3 yr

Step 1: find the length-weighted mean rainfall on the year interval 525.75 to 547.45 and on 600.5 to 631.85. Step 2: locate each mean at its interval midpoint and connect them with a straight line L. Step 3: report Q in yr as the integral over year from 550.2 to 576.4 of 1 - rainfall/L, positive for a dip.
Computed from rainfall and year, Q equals 4.2 yr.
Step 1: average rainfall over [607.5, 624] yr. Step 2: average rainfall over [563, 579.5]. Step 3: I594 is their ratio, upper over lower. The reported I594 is 1.2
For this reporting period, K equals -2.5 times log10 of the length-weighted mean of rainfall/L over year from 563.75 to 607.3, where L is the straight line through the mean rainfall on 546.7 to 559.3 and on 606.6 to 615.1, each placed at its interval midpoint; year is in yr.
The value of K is 0.17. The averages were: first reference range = 3.42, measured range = 3.15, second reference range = 3.88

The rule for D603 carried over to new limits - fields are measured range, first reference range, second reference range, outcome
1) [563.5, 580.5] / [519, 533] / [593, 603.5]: 2.0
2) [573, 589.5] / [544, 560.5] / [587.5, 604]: 1.1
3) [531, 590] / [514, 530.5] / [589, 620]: 3.9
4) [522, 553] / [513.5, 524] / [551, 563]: -3.6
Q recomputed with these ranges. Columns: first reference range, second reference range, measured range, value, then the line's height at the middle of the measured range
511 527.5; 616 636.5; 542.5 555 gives -0.2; 3.59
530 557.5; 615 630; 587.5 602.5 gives 1.2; 3.44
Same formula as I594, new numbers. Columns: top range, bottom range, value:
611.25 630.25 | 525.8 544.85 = 0.87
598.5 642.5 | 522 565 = 0.88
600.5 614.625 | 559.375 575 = 1.16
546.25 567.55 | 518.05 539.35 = 0.86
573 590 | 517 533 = 0.79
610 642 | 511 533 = 0.83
